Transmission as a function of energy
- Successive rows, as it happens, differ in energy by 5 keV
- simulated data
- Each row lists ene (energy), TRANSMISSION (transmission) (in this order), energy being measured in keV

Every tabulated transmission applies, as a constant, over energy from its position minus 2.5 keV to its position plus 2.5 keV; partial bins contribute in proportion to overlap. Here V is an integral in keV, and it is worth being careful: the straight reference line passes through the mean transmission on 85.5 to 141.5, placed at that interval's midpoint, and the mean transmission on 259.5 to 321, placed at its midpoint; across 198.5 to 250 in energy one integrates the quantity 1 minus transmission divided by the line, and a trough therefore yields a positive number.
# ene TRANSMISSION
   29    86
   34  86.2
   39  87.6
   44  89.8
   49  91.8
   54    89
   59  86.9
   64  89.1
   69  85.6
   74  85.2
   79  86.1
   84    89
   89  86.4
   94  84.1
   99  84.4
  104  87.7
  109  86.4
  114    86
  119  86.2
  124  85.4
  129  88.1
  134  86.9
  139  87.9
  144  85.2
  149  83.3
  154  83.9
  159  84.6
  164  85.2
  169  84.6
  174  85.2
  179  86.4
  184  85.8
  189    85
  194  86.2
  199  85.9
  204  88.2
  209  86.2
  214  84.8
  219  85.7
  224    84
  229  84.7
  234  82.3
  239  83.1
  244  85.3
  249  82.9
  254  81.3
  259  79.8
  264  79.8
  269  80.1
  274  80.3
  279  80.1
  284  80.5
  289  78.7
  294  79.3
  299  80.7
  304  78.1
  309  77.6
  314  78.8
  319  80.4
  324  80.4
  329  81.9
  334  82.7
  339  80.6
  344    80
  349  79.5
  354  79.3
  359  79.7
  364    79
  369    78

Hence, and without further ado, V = -1.7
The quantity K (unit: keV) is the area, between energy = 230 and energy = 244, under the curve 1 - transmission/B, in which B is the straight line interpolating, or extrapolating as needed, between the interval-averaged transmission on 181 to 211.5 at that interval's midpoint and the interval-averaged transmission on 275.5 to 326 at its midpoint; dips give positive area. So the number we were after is 0.0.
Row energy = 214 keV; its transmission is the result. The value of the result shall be 84.8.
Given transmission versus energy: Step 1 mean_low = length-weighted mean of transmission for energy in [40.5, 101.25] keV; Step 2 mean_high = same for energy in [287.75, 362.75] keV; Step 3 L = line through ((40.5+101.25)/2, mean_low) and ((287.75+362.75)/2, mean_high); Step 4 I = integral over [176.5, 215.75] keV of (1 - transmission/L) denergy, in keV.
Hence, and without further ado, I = -1.2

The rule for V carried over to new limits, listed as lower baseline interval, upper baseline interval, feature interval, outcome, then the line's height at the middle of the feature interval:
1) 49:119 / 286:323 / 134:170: -0.3 keV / 84.4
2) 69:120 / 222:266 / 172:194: -0.4 keV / 84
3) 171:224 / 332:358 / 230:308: 2.2 keV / 83.2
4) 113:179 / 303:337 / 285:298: 0.3 keV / 81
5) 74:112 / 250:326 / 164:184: -0.4 keV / 83.5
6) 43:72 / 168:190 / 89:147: 0.6 keV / 87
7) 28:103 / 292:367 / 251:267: 0.3 keV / 81.8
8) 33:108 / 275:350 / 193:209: -0.7 keV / 83.3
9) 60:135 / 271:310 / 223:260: -0.8 keV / 81.3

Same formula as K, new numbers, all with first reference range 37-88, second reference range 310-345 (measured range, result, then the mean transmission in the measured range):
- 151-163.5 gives 0.1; 84.4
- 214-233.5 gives -0.2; 84.5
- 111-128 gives 0.1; 86.1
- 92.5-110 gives 0.2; 85.7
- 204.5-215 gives -0.3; 86.1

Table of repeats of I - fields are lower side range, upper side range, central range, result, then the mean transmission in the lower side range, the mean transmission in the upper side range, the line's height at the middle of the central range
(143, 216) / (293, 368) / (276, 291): 0.3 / 85.4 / 79.8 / 81.6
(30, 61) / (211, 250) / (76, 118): 0.5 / 88.5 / 84.2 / 87.3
